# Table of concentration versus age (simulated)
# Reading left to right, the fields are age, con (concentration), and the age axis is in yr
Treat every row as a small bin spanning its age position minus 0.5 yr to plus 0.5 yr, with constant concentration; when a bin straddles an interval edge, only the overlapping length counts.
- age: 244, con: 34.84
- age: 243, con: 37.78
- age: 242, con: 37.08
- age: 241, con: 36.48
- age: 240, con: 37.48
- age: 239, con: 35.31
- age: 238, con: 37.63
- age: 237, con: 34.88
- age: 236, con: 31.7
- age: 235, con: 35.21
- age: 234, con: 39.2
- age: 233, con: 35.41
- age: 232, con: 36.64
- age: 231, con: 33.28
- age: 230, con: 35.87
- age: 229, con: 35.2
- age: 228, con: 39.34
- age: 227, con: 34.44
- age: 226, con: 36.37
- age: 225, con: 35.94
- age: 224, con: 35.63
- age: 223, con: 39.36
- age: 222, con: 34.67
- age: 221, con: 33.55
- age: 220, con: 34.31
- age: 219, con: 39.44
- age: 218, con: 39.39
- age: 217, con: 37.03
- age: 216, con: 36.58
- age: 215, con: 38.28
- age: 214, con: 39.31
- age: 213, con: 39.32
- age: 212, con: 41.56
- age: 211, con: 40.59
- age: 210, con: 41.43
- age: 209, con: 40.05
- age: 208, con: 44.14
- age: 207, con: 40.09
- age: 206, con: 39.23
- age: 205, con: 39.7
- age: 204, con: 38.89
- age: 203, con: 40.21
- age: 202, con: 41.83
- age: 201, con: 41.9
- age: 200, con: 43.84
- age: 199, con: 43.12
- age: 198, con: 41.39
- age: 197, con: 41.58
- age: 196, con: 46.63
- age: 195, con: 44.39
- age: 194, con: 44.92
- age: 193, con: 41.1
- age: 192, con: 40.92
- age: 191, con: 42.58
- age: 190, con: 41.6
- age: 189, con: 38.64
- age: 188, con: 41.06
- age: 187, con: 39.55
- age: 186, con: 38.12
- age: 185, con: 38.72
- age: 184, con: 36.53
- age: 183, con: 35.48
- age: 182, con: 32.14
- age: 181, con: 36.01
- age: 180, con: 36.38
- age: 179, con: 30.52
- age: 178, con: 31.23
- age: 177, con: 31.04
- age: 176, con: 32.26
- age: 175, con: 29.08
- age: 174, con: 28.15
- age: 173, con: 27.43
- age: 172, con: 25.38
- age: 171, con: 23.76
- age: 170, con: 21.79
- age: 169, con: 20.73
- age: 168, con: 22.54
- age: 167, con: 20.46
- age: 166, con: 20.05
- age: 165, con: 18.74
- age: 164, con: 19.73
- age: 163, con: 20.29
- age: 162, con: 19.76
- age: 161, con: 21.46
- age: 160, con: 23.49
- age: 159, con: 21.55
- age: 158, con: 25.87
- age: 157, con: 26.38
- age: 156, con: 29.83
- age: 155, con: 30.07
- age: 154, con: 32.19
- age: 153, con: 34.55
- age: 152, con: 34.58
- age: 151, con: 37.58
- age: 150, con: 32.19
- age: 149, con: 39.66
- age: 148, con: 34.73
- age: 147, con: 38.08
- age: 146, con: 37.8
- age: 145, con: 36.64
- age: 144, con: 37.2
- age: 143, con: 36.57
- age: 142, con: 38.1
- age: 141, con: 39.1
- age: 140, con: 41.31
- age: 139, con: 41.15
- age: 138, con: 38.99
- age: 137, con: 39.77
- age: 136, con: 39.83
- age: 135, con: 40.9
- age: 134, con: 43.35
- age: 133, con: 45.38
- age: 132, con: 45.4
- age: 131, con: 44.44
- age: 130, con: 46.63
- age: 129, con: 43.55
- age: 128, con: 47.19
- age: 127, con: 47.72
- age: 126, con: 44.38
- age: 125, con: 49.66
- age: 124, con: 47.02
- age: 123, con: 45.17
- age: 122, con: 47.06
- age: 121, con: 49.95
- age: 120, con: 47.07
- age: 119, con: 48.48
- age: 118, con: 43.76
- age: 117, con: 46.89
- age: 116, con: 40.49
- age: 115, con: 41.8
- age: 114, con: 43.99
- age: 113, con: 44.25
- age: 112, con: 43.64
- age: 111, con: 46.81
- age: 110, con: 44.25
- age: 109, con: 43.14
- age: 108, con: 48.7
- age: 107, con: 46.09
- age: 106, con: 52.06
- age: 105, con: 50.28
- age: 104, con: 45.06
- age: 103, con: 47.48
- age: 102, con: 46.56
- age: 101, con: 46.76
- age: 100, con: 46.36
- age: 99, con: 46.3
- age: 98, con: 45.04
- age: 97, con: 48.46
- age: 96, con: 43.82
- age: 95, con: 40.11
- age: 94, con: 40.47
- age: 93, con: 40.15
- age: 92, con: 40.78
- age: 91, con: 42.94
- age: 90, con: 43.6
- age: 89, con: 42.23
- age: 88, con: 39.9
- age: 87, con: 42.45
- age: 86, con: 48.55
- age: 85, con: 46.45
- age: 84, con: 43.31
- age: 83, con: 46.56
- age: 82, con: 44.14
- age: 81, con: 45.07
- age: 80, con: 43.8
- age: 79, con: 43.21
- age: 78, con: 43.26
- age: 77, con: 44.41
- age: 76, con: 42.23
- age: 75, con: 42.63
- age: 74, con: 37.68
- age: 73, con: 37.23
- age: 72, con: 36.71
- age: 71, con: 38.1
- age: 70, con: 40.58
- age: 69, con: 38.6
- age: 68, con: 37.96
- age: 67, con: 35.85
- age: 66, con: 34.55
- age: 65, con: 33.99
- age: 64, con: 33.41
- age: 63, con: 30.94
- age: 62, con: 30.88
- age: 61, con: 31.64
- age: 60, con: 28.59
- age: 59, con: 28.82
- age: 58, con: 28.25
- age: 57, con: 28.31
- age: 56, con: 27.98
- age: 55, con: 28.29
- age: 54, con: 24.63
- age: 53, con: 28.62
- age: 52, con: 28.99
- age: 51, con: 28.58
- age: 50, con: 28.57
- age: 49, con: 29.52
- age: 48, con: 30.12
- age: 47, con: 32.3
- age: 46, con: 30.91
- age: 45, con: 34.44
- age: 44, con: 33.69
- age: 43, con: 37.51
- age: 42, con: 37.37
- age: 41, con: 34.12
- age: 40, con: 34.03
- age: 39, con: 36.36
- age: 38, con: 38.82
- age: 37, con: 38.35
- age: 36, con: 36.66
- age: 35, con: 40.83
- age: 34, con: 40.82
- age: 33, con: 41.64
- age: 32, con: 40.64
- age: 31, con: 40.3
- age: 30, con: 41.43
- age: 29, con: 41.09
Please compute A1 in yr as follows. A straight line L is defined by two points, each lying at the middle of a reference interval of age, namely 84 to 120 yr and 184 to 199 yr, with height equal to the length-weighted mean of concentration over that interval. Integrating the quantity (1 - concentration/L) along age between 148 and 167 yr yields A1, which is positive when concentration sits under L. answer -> 6.9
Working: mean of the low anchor 44.8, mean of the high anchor 41.4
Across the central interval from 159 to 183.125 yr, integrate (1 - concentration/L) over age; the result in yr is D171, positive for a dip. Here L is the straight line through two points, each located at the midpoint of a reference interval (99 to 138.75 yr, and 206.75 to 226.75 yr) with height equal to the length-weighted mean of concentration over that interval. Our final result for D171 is 9.1 yr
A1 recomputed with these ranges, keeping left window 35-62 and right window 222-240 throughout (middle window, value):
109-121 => -4.1 yr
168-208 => -1.7 yr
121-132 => -4.2 yr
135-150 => -1.9 yr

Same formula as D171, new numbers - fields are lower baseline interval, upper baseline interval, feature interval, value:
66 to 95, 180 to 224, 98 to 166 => 1.9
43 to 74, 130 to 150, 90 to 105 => -3.6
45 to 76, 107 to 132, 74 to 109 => -4.6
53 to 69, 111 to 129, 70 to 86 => -3.2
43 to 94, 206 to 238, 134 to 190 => 7.8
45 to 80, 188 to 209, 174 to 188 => 2.2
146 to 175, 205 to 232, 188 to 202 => -3.7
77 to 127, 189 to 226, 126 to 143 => 0.4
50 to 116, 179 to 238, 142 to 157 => 1.7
